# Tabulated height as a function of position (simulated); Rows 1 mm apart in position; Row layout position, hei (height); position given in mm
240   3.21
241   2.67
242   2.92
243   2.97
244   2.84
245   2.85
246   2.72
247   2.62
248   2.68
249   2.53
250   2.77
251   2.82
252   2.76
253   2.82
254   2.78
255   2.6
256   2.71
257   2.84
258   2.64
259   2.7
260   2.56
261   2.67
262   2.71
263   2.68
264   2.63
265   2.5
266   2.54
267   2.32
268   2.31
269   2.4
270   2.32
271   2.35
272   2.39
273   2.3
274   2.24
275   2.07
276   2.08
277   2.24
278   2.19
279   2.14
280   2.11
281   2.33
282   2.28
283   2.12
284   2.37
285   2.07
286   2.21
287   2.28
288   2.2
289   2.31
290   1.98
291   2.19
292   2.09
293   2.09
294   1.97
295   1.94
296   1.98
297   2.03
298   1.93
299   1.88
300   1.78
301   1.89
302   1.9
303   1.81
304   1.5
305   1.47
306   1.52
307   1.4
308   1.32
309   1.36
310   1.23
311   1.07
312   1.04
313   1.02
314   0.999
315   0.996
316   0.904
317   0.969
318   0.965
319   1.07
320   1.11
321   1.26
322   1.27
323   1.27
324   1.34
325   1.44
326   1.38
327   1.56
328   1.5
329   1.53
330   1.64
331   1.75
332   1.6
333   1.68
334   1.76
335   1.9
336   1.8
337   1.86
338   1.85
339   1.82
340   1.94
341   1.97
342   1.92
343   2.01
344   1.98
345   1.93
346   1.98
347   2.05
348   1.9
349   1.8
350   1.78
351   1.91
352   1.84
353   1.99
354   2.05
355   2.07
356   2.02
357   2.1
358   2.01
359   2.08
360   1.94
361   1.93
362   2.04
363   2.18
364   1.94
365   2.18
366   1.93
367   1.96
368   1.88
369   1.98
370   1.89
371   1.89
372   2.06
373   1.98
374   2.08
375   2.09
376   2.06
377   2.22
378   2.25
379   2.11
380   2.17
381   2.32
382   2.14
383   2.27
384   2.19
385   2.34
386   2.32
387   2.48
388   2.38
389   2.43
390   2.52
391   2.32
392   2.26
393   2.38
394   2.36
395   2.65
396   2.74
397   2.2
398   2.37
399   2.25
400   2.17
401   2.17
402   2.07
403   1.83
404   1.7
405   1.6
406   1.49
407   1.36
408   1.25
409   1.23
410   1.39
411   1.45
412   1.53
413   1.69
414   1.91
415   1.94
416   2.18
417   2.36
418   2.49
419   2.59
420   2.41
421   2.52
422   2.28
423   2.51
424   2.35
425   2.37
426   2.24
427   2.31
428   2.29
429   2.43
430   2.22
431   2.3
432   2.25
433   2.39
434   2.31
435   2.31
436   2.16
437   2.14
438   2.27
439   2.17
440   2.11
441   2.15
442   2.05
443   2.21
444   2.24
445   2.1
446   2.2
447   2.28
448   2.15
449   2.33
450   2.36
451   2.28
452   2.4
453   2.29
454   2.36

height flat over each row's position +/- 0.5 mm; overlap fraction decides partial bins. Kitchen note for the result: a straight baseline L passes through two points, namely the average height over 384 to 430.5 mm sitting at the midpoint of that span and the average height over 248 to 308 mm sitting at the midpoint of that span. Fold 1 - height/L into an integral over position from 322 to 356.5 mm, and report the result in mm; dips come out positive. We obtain 6.5 mm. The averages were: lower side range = 2.25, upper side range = 2.14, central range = 1.78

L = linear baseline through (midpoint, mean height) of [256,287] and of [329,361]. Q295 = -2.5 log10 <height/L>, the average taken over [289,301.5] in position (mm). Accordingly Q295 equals 0.12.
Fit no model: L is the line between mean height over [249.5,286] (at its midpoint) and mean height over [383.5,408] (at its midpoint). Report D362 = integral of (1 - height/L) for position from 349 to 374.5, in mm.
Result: 3.0 mm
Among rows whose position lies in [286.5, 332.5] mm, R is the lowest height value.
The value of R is 0.904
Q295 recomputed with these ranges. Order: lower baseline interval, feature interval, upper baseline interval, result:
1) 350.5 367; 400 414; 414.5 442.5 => 0.33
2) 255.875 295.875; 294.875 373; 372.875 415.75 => 0.27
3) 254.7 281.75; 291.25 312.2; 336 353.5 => 0.29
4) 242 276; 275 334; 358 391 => 0.39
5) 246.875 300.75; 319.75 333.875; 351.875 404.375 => 0.46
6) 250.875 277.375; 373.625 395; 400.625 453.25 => -0.03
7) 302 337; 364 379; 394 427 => -0.15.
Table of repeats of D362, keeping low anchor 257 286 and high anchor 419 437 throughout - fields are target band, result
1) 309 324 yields 8.0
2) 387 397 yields -0.4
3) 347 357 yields 1.7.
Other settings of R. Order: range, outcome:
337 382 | 1.78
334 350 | 1.76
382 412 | 1.23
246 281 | 2.07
